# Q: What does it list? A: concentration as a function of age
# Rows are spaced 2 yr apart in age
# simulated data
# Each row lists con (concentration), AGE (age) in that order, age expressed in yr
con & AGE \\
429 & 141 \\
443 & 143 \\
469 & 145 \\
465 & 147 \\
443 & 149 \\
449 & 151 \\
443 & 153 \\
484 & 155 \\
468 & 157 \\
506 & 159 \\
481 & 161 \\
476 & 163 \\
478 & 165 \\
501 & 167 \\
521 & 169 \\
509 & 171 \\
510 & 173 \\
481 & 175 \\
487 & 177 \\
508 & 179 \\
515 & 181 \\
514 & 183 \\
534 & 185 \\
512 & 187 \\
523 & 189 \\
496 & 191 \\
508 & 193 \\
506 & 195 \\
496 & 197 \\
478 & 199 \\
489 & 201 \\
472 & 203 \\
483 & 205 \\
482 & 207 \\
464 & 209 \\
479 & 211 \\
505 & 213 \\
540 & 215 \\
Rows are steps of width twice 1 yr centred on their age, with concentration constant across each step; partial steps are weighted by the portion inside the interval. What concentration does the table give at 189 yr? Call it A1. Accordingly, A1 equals 523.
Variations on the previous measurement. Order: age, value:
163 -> 476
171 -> 509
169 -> 521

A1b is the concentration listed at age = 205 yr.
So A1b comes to 483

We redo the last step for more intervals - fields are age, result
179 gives 508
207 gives 482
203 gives 472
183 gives 514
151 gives 449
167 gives 501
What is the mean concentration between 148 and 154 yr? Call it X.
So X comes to 445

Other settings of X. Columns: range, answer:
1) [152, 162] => 476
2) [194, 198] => 501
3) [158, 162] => 494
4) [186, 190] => 518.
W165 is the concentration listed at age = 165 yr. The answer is 478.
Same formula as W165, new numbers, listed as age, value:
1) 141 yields 429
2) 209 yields 464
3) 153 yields 443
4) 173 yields 510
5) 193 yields 508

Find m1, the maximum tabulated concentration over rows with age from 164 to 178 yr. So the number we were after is 521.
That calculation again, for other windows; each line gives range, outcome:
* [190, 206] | 508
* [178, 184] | 515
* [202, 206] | 483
